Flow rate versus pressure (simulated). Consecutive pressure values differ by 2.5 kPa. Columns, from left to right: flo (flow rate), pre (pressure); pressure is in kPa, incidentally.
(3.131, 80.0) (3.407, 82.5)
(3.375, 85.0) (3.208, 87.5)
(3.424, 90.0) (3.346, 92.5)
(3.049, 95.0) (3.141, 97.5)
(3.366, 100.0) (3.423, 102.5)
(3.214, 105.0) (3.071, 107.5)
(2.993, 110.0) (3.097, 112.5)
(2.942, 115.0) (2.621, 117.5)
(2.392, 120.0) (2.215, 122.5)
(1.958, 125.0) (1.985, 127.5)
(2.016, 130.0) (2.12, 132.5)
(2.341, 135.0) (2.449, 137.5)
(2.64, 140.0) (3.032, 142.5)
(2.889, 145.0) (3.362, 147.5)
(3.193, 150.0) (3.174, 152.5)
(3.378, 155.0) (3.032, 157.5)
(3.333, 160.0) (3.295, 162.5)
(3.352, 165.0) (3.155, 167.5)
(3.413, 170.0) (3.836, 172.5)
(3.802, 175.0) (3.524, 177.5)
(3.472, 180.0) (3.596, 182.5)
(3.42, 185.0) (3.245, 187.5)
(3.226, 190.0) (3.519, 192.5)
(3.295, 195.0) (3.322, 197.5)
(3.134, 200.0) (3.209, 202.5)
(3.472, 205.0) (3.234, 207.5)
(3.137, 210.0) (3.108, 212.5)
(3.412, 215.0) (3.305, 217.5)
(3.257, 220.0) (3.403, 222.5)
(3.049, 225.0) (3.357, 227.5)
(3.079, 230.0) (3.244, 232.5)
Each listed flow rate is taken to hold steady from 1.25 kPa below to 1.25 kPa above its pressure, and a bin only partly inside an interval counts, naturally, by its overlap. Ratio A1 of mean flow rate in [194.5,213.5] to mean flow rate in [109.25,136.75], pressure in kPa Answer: 1.34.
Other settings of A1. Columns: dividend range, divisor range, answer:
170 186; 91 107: 1.11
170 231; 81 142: 1.19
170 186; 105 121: 1.25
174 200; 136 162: 1.12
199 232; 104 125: 1.17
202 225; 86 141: 1.18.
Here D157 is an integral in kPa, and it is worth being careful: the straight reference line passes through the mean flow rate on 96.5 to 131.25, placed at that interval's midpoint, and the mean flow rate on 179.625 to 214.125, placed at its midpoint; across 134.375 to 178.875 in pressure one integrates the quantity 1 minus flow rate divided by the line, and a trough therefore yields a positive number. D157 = -2.18 kPa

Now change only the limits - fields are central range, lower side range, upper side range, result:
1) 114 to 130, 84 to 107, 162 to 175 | 4.9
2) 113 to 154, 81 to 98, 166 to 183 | 9.8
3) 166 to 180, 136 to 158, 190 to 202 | -1.6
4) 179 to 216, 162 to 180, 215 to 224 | 0.9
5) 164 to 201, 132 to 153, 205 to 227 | -4.5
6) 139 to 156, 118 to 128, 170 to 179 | -1.2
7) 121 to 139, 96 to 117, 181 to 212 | 5.8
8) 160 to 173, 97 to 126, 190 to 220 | -1.1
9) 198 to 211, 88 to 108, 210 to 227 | 0.0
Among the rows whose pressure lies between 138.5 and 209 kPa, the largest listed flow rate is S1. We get 3.836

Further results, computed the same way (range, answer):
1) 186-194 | 3.519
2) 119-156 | 3.378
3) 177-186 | 3.596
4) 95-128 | 3.423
